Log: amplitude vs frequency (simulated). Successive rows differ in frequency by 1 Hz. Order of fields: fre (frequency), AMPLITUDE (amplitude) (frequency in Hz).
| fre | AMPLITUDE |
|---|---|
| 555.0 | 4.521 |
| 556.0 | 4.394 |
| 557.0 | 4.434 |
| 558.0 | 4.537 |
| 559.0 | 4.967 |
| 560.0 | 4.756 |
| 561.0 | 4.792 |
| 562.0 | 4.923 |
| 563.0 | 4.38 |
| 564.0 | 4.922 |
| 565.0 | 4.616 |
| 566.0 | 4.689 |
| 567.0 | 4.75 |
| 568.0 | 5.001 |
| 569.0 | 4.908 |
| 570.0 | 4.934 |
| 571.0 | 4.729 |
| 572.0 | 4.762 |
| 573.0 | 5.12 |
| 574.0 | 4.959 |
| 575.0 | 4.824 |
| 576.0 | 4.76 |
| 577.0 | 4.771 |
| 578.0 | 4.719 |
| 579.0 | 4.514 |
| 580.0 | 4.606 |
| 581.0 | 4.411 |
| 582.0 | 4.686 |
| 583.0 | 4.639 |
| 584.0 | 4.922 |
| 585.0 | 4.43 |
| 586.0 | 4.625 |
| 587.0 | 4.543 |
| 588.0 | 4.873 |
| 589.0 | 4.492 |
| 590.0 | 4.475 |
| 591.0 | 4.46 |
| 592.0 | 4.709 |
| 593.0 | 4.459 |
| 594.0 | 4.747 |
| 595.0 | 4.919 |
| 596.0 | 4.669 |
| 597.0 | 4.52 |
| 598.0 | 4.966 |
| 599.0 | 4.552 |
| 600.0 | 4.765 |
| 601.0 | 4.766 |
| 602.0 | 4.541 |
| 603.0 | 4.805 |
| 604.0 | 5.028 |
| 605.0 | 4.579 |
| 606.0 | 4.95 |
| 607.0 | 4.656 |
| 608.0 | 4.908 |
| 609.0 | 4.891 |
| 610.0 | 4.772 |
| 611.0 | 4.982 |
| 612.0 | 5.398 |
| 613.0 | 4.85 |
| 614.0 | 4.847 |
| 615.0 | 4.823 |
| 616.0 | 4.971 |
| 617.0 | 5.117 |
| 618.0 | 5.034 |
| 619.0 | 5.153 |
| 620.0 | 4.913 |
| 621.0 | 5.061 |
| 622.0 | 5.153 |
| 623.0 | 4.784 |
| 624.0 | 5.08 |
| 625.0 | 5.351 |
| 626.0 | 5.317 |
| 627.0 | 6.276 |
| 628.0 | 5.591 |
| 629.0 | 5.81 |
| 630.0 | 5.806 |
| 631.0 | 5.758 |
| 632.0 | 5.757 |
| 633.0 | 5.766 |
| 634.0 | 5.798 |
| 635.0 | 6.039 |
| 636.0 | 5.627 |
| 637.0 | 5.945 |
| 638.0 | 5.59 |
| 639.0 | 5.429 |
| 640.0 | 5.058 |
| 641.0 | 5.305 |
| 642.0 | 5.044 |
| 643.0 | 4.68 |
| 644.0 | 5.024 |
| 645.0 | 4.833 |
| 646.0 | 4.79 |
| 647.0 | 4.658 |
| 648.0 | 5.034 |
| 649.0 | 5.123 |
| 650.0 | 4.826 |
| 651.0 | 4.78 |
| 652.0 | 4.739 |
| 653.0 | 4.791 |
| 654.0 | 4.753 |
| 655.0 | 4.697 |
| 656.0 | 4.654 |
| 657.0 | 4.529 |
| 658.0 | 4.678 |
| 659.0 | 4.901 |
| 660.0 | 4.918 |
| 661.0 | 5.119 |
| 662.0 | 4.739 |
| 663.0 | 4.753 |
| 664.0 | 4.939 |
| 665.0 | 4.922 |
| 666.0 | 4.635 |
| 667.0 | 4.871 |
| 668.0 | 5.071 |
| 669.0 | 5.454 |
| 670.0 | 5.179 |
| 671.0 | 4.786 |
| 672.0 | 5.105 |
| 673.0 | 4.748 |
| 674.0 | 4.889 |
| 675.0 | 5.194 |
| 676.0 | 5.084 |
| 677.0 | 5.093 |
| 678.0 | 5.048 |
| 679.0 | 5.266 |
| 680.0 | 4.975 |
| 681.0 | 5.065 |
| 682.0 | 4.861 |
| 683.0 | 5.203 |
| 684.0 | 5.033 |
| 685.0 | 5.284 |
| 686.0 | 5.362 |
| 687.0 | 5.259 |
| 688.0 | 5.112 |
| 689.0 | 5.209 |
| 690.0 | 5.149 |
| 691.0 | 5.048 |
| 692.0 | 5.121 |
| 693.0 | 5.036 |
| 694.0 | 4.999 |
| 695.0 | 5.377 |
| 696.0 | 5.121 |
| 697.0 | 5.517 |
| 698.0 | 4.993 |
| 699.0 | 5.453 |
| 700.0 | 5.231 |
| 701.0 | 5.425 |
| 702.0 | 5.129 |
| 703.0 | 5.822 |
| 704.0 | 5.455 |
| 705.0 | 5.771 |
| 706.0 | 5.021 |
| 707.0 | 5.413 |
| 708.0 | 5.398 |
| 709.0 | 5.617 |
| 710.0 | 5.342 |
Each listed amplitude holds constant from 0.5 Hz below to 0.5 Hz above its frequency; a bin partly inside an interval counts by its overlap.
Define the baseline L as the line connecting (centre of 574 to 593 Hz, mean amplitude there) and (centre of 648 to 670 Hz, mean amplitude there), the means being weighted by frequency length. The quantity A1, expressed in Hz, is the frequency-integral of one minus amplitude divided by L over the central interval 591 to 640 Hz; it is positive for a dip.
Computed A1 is -4.0 Hz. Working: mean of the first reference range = 4.64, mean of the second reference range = 4.86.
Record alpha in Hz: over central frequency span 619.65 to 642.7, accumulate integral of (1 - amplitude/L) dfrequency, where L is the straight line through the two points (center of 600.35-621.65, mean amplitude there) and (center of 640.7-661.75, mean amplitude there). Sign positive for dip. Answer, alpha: -2.9 Hz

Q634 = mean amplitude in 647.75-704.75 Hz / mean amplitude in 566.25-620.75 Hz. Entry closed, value 1.06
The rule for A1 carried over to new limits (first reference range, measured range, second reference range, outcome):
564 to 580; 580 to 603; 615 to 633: 1.6 Hz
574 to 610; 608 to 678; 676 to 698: -2.4 Hz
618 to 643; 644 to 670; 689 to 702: 2.4 Hz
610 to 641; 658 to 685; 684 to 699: 1.3 Hz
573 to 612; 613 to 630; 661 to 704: -1.3 Hz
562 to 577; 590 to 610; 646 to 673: 0.4 Hz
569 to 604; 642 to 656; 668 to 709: 0.5 Hz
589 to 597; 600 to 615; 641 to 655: -0.5 Hz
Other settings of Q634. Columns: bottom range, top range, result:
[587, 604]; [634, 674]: 1.07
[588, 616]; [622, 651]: 1.12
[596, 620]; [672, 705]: 1.07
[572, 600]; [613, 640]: 1.15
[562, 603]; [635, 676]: 1.06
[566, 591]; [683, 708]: 1.12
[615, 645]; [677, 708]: 0.97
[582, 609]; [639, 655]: 1.04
